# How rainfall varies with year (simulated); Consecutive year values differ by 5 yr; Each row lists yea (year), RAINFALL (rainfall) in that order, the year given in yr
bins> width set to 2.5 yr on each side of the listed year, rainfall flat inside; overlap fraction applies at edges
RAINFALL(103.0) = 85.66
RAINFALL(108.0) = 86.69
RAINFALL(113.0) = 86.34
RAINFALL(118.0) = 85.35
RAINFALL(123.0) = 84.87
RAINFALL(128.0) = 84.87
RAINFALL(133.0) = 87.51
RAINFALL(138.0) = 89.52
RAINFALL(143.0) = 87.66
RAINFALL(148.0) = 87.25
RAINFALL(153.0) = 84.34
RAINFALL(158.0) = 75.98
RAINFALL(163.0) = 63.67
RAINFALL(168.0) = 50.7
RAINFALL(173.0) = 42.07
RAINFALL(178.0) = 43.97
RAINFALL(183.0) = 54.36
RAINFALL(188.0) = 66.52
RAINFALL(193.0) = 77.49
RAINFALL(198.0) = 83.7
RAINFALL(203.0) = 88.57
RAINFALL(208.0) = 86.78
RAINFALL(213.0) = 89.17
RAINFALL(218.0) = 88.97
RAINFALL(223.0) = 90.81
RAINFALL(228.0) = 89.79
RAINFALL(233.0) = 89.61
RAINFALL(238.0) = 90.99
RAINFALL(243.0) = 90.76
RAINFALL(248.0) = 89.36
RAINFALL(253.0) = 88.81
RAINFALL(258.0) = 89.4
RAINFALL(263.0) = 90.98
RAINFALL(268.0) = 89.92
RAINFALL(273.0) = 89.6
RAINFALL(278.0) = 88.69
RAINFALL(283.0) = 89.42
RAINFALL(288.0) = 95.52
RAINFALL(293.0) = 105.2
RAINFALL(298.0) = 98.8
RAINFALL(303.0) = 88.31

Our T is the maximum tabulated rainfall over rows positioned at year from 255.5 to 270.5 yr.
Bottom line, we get 90.98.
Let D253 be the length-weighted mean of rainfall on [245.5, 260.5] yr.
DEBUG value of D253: 89.2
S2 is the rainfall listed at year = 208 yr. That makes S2 86.78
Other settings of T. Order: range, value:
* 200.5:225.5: 90.81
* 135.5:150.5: 89.52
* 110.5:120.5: 86.34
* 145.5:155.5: 87.25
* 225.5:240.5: 90.99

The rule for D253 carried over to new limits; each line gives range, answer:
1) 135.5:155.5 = 87.2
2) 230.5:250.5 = 90.2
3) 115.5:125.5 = 85.1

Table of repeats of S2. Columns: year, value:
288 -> 95.52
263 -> 90.98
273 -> 89.6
